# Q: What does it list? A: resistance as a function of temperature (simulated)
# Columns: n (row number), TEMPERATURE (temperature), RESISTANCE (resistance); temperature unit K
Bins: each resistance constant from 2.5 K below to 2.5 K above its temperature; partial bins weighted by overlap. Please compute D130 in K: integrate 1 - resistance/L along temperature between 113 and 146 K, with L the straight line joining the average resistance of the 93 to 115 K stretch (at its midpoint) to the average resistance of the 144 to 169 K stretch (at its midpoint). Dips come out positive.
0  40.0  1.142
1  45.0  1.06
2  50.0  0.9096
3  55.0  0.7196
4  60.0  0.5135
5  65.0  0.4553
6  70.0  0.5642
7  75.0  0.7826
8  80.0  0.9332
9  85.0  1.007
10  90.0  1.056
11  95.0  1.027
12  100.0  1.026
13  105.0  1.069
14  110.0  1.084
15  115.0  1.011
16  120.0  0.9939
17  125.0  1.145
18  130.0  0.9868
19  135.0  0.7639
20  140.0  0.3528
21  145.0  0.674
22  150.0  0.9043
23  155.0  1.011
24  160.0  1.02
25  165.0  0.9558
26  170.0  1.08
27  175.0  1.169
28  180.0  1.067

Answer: 4.8 K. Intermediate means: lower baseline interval 1.05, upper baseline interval 0.937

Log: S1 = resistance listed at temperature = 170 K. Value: 1.08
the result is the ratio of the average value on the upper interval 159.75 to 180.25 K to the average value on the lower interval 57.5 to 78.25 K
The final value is 1.8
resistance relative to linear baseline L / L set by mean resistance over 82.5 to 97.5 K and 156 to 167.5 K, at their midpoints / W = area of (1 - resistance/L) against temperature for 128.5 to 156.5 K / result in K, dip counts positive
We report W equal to 6.56 K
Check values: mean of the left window 1.03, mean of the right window 0.991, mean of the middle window 0.767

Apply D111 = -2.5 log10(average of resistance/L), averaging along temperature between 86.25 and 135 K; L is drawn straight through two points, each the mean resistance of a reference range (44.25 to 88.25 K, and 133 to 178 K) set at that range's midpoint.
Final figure -0.24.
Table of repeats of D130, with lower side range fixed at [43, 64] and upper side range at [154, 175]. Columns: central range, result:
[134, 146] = 5.04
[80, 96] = -3.05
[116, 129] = -1.64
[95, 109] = -2.56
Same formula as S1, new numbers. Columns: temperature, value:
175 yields 1.169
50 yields 0.9096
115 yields 1.011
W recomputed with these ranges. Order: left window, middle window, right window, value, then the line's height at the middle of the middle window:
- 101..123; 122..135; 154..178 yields 0.48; 1.04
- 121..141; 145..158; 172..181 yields 1.00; 0.979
